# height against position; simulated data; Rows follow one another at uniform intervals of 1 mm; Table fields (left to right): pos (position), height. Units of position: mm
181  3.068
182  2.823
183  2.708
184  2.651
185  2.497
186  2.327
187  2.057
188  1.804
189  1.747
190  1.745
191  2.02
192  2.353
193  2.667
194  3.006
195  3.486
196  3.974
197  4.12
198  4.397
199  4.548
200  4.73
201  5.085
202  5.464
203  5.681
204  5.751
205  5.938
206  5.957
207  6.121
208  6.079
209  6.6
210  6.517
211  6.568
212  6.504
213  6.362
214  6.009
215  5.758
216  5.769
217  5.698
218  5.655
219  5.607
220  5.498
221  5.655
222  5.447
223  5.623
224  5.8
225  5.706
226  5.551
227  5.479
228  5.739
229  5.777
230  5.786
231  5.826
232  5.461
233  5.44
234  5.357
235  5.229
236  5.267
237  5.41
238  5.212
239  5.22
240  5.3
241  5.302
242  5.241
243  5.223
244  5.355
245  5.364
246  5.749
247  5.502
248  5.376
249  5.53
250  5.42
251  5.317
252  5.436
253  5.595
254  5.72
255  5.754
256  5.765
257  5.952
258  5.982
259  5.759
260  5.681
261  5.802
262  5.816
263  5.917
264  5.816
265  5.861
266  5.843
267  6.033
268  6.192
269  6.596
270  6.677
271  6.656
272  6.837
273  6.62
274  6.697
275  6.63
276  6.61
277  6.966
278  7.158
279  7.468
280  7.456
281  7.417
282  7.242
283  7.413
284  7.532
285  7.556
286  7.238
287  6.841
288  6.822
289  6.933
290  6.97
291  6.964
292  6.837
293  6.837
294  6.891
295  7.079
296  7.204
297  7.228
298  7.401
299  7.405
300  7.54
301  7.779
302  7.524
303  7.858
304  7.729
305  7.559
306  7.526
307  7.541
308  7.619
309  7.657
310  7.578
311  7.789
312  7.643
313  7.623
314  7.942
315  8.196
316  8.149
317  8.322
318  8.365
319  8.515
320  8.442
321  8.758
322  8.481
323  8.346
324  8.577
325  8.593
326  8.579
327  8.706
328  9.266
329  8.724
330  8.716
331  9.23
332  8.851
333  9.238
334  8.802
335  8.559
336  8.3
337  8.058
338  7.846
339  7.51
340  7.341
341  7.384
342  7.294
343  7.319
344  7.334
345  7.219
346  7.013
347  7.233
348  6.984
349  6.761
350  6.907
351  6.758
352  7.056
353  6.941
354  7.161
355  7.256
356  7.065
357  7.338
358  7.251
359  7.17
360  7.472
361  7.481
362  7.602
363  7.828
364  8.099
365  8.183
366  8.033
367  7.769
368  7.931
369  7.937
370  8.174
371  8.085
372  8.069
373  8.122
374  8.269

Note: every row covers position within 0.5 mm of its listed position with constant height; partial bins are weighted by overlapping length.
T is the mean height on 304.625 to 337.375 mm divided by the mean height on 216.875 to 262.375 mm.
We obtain 1.50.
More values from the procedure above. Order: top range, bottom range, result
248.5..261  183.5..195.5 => 2.40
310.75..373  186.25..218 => 1.70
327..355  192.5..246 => 1.44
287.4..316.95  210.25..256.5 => 1.33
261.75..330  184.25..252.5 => 1.48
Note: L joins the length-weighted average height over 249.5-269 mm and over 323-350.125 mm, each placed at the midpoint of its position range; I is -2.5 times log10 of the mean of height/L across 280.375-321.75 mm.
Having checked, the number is -0.082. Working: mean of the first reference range 5.79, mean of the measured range 7.55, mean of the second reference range 8.03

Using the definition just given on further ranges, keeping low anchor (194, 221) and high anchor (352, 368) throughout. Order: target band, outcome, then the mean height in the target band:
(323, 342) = -0.18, 8.43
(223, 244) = 0.07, 5.47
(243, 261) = 0.09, 5.6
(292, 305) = -0.10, 7.36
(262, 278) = -0.01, 6.4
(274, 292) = -0.10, 7.11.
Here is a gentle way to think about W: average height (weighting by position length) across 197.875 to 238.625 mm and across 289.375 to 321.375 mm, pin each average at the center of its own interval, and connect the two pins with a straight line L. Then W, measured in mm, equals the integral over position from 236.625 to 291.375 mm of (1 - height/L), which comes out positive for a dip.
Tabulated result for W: 4.3 mm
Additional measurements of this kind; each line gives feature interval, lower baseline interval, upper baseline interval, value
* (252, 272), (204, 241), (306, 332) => 2.39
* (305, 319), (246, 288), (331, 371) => -1.65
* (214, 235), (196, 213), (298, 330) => 1.45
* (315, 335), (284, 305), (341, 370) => -3.65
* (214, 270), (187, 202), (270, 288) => -3.24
